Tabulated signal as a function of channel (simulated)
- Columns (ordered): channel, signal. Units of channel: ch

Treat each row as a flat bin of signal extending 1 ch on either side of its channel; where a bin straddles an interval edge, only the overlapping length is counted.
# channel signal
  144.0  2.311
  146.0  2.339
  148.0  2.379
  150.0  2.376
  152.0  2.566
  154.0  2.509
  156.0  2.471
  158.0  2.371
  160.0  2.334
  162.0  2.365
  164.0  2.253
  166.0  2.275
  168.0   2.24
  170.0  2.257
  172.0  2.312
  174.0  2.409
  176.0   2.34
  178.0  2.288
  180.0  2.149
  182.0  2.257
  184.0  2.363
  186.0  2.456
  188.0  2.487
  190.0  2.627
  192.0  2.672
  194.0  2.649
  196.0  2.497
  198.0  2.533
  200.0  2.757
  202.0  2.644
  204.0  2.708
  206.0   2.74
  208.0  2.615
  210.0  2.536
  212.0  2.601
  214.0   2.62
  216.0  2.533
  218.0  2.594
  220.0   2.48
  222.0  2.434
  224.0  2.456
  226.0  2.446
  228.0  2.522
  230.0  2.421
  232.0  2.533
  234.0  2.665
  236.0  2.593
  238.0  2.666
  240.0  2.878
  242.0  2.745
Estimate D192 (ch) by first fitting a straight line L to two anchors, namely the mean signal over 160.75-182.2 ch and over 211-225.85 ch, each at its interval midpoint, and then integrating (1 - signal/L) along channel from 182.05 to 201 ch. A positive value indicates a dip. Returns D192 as -1.2 ch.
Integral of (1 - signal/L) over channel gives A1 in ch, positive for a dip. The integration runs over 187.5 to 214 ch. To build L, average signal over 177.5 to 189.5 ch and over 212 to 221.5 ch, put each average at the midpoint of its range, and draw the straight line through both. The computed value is -1.82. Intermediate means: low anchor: 2.35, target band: 2.62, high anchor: 2.55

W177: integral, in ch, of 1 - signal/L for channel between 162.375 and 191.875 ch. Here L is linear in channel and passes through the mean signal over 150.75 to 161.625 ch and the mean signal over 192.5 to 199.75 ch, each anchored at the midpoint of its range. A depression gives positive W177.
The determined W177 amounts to 2.0 ch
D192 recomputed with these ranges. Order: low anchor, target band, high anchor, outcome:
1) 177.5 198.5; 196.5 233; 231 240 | -0.1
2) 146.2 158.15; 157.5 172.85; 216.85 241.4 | 1.0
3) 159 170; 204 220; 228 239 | -0.8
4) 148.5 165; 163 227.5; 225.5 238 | 0.0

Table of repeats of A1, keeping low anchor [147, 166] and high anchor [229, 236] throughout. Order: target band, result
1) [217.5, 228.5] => 0.2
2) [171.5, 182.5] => 0.6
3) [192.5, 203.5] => -0.6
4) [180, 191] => 0.2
